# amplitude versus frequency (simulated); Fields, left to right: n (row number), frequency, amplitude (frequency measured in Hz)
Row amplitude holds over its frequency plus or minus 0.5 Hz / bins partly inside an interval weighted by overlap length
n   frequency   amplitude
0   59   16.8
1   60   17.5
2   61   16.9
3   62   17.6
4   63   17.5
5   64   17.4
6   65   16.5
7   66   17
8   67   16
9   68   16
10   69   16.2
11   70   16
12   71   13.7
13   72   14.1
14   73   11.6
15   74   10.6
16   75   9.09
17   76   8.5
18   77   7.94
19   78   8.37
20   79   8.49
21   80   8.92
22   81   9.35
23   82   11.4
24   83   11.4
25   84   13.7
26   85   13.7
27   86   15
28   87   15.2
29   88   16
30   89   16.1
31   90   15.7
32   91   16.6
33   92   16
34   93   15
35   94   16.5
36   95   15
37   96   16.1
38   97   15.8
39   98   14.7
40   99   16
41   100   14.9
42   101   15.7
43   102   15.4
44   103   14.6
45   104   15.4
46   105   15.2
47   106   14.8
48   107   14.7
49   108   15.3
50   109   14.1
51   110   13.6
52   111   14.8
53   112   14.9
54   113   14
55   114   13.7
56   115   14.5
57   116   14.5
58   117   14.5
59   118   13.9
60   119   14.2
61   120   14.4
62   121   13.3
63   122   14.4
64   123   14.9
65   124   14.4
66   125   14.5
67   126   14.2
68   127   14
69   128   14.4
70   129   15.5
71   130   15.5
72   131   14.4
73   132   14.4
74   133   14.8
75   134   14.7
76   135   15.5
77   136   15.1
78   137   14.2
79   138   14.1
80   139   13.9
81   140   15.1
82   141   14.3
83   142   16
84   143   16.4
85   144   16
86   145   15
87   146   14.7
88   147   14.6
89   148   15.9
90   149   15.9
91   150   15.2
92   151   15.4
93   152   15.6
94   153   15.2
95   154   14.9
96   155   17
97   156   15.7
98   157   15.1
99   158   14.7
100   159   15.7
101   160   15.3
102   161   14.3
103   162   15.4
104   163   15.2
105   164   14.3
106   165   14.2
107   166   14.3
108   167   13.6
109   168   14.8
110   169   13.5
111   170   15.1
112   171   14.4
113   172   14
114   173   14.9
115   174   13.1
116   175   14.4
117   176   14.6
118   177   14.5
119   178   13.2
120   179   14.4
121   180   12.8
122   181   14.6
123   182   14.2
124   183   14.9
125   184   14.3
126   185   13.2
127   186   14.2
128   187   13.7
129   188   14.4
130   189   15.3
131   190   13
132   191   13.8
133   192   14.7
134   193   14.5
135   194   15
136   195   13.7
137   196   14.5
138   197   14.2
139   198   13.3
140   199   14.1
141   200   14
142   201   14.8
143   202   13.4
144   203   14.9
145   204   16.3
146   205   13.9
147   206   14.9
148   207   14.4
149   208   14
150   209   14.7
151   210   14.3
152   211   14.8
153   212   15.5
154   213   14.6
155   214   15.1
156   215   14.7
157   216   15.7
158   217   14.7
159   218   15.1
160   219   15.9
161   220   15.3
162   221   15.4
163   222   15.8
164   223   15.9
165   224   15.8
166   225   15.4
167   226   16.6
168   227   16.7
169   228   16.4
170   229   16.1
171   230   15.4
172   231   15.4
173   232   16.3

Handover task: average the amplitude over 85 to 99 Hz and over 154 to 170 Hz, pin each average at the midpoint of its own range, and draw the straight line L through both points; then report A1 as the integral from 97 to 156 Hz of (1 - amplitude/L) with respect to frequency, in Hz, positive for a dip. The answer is 1.5 Hz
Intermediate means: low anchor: 15.6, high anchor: 14.9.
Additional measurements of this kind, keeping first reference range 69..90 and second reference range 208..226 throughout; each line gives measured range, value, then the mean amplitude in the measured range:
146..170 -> -2.0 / 15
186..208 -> 0.7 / 14.3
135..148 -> -1.4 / 15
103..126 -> -2.7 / 14.5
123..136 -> -1.4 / 14.7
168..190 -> 0.3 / 14.2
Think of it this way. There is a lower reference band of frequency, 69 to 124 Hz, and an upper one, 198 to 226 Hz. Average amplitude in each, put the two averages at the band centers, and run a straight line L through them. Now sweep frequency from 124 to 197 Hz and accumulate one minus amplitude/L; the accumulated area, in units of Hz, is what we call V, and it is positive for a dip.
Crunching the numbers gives -1.1 Hz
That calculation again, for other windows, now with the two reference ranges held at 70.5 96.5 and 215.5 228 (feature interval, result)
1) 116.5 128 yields -0.5 Hz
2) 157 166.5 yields -0.2 Hz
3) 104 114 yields -0.9 Hz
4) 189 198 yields 0.6 Hz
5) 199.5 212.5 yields 0.7 Hz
